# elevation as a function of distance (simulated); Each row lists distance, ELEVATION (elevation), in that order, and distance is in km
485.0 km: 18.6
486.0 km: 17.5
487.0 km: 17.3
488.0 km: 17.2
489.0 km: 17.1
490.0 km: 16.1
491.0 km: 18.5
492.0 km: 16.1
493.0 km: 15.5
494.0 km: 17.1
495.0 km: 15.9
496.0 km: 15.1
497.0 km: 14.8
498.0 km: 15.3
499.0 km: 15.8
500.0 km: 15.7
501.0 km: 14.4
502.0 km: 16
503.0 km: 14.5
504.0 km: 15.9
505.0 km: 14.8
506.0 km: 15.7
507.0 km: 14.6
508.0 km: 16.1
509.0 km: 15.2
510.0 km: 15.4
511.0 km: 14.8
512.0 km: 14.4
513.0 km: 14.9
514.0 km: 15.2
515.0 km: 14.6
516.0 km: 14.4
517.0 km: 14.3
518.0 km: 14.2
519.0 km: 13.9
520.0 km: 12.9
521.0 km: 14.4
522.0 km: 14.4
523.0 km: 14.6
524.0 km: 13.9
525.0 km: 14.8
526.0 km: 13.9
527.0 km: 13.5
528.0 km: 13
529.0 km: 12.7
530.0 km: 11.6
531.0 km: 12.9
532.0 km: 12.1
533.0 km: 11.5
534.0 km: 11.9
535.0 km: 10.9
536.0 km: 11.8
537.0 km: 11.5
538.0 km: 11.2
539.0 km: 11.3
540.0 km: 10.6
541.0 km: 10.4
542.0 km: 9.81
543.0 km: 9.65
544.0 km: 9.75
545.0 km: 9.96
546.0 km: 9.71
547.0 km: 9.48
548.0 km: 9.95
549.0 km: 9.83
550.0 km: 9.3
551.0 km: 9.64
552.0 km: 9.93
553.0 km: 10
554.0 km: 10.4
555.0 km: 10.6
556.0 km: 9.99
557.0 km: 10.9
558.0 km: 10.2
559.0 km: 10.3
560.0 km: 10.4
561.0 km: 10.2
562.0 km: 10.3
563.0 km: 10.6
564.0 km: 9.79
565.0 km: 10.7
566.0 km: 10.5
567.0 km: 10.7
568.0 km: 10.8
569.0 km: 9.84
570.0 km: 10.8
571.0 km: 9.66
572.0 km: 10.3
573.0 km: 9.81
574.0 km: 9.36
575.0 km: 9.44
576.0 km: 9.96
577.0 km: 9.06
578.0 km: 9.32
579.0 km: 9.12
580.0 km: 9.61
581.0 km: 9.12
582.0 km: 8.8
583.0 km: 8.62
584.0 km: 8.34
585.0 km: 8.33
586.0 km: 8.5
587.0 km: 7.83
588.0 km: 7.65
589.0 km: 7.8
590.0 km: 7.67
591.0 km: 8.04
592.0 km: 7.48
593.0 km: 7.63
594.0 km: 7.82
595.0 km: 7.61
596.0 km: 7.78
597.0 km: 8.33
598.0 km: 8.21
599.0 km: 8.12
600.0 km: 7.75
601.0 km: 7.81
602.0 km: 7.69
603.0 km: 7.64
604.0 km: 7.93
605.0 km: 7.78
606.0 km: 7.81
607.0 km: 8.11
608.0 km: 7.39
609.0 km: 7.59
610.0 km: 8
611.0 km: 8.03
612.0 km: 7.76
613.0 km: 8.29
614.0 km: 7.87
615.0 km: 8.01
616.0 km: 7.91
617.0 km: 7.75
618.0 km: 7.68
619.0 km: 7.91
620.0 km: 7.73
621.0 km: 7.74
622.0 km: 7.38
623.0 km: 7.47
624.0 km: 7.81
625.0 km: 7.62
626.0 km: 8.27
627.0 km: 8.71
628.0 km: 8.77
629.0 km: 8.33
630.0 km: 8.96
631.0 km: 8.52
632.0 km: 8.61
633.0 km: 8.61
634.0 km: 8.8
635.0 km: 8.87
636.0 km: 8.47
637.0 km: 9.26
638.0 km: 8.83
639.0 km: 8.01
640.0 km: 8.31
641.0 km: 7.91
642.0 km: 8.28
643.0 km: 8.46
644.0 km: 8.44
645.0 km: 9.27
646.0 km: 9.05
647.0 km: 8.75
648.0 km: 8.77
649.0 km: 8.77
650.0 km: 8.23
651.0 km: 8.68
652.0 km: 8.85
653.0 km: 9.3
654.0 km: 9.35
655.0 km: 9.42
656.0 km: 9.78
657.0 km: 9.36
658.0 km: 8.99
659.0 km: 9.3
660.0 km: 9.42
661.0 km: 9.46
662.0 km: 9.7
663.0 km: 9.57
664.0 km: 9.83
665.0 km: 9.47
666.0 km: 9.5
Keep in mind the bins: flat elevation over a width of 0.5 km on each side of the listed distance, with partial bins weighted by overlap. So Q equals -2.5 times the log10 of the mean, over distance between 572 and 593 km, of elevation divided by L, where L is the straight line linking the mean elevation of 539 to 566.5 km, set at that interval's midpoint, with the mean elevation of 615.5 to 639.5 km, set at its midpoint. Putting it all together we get 0.08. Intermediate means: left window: 10.1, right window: 8.25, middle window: 8.71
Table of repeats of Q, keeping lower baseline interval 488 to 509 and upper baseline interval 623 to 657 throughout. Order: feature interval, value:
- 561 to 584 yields 0.23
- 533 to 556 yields 0.28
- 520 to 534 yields 0.09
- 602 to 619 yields 0.28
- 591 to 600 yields 0.35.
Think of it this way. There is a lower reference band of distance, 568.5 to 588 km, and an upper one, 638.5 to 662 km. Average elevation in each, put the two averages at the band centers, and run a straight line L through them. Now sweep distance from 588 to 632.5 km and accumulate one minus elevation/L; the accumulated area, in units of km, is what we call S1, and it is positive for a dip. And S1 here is 5.6 km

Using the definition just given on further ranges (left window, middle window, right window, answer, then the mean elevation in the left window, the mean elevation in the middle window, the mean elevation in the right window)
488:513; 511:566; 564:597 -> 3.44 km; 15.6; 11.7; 9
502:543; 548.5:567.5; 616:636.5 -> 2.30 km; 13.4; 10.2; 8.19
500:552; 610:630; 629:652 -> 2.99 km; 12.9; 7.98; 8.63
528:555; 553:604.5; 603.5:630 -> 1.34 km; 10.7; 9.13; 7.93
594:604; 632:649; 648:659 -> 0.29 km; 7.88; 8.63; 9.07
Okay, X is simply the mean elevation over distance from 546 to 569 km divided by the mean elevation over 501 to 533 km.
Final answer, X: 0.7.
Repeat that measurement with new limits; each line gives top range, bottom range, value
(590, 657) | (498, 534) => 0.58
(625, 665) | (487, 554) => 0.66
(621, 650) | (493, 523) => 0.56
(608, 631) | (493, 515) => 0.52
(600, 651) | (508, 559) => 0.68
